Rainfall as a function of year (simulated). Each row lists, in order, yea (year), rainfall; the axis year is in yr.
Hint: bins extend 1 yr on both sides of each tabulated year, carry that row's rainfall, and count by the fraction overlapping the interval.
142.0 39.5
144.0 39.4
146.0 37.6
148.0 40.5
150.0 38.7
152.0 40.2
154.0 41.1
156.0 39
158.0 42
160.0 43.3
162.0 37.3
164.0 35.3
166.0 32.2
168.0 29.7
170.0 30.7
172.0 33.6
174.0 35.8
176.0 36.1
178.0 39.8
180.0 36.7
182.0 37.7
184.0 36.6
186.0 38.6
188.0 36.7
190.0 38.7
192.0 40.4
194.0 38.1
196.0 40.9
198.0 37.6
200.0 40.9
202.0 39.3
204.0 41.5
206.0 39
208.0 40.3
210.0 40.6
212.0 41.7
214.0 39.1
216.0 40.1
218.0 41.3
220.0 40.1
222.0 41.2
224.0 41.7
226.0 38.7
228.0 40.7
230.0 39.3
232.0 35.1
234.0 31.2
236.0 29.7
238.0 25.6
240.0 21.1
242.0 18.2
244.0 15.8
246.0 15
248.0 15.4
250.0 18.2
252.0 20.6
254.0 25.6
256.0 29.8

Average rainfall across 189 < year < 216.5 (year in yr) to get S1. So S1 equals 39.9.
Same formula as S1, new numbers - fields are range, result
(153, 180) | 36.6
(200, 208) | 40.1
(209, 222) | 40.5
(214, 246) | 32.9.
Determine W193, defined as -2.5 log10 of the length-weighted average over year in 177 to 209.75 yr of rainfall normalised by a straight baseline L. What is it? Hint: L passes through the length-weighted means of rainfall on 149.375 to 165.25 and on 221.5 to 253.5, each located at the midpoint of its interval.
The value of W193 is -0.14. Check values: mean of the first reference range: 39.5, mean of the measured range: 39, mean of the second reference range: 27.7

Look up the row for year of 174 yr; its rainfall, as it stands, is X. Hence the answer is 35.8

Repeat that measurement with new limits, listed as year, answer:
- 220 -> 40.1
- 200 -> 40.9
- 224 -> 41.7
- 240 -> 21.1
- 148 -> 40.5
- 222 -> 41.2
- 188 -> 36.7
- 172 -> 33.6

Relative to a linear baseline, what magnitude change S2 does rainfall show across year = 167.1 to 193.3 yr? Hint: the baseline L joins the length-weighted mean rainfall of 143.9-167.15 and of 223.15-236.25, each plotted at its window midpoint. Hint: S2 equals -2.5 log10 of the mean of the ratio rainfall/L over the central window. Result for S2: 0.06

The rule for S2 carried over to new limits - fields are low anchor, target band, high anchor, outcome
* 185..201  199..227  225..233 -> -0.05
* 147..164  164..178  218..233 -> 0.18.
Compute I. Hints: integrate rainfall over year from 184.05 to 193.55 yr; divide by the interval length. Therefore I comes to 38.4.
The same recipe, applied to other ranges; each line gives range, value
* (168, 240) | 37.5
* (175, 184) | 37.5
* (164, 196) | 36.2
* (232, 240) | 28.7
